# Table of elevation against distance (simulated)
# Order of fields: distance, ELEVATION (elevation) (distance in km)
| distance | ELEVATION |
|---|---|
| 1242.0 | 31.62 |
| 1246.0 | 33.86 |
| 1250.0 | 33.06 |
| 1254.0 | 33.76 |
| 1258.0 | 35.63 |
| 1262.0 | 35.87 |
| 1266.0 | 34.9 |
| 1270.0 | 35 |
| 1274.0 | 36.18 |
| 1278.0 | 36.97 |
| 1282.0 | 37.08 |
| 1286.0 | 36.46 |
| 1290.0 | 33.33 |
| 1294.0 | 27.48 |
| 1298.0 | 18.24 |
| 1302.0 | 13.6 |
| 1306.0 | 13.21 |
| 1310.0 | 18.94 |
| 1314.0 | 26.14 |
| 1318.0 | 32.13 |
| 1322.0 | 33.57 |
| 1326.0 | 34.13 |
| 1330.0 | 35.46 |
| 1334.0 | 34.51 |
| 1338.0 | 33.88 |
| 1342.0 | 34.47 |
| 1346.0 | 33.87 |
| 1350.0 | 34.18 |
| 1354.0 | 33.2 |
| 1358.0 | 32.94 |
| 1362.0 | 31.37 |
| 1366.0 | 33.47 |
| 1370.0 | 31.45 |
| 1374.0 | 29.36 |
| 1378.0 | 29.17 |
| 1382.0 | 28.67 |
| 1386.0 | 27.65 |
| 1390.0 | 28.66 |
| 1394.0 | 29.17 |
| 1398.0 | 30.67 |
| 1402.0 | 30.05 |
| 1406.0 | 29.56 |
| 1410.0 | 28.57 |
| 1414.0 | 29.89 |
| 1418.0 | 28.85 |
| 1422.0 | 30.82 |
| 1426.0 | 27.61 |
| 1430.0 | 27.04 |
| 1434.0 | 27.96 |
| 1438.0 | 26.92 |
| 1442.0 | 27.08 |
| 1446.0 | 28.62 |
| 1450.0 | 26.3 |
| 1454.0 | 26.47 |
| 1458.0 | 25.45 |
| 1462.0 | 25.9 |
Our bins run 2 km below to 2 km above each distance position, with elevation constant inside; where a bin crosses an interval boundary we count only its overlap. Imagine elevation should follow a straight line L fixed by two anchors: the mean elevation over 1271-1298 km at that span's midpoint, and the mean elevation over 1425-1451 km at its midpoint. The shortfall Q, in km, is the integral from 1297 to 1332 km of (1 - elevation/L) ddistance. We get 7.5 km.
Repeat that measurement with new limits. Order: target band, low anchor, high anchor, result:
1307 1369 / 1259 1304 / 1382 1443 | -3.2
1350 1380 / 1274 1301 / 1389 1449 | -2.0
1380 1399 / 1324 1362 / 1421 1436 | 1.2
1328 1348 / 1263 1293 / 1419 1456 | -1.2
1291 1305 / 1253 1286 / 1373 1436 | 5.8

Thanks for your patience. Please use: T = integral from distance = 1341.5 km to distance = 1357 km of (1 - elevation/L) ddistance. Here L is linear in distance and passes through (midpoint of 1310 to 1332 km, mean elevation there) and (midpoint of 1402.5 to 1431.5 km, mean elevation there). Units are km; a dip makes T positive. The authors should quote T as -1.70 km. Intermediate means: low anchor 31.1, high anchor 29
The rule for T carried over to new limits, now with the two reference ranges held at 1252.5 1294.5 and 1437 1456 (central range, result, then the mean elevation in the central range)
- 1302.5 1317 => 5.9 km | 19.7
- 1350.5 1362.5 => -0.6 km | 32.9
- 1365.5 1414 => 0.2 km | 29.6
